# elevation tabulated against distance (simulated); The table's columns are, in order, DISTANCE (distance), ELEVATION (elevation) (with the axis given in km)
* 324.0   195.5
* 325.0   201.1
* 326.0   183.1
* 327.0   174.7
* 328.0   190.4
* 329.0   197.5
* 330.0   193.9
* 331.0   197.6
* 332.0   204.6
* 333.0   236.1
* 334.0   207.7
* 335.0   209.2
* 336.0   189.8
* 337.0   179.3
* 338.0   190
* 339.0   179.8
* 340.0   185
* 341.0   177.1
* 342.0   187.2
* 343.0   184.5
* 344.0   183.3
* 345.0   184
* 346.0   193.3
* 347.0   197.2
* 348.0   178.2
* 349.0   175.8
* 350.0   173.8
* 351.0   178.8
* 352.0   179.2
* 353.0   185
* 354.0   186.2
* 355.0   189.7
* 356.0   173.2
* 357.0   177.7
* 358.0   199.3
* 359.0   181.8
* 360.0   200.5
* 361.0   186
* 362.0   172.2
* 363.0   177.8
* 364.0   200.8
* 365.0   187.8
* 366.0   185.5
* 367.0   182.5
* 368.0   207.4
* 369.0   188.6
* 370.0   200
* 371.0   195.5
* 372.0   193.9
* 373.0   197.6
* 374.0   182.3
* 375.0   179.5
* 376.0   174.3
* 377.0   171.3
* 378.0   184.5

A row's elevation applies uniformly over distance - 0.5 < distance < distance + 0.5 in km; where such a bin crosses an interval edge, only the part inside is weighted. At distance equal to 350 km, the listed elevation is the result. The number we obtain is 173.8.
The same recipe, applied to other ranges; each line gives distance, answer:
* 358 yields 199.3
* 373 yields 197.6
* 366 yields 185.5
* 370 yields 200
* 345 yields 184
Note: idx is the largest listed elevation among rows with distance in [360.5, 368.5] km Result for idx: 207.4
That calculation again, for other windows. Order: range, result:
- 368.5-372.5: 200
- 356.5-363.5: 200.5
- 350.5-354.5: 186.2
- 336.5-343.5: 190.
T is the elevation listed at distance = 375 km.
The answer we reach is 179.5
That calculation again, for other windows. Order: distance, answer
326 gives 183.1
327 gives 174.7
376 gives 174.3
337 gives 179.3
